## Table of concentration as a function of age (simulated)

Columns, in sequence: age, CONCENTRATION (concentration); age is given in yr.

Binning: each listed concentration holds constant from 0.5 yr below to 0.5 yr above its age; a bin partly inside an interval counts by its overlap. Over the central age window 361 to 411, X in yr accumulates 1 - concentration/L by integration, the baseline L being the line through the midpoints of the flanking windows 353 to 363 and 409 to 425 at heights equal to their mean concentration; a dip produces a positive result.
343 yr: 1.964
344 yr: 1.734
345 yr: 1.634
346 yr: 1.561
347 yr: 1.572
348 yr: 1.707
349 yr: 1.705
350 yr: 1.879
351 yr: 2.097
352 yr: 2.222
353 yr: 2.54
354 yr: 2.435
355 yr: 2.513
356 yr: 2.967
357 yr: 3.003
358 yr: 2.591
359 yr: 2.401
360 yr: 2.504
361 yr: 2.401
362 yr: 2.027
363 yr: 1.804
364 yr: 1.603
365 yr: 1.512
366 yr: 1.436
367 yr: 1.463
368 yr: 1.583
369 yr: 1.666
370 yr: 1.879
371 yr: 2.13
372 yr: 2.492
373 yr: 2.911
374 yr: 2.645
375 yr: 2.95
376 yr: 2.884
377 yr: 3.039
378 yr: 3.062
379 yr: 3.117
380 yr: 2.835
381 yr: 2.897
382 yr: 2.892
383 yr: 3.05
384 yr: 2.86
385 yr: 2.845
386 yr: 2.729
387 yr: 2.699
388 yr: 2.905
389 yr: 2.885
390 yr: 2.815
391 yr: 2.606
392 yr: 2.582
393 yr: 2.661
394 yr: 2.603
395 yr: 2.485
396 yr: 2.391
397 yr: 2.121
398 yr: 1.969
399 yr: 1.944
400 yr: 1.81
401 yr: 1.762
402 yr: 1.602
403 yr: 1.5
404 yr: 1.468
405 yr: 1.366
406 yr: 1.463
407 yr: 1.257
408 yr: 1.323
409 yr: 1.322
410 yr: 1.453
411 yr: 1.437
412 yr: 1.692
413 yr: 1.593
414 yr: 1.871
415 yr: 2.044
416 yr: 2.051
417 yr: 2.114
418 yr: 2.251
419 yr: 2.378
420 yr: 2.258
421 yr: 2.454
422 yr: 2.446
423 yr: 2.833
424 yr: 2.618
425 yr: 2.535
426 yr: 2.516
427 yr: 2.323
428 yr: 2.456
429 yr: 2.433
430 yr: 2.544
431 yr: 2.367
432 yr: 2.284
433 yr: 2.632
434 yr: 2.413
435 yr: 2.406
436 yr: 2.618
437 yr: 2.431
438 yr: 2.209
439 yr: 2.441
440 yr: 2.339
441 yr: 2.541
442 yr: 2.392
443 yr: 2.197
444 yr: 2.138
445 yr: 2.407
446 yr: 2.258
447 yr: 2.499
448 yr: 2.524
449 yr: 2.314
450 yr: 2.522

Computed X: 1.9 yr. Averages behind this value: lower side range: 2.5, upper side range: 2.09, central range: 2.22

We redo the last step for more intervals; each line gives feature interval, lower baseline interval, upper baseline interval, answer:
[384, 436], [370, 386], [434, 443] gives 7.94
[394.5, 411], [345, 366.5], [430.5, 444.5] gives 4.15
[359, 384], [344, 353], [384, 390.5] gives 0.61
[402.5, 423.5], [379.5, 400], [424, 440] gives 5.67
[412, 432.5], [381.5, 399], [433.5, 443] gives 1.47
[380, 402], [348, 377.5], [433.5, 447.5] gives -2.34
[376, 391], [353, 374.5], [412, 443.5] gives -4.35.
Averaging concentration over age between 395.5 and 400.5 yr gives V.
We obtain 2.05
